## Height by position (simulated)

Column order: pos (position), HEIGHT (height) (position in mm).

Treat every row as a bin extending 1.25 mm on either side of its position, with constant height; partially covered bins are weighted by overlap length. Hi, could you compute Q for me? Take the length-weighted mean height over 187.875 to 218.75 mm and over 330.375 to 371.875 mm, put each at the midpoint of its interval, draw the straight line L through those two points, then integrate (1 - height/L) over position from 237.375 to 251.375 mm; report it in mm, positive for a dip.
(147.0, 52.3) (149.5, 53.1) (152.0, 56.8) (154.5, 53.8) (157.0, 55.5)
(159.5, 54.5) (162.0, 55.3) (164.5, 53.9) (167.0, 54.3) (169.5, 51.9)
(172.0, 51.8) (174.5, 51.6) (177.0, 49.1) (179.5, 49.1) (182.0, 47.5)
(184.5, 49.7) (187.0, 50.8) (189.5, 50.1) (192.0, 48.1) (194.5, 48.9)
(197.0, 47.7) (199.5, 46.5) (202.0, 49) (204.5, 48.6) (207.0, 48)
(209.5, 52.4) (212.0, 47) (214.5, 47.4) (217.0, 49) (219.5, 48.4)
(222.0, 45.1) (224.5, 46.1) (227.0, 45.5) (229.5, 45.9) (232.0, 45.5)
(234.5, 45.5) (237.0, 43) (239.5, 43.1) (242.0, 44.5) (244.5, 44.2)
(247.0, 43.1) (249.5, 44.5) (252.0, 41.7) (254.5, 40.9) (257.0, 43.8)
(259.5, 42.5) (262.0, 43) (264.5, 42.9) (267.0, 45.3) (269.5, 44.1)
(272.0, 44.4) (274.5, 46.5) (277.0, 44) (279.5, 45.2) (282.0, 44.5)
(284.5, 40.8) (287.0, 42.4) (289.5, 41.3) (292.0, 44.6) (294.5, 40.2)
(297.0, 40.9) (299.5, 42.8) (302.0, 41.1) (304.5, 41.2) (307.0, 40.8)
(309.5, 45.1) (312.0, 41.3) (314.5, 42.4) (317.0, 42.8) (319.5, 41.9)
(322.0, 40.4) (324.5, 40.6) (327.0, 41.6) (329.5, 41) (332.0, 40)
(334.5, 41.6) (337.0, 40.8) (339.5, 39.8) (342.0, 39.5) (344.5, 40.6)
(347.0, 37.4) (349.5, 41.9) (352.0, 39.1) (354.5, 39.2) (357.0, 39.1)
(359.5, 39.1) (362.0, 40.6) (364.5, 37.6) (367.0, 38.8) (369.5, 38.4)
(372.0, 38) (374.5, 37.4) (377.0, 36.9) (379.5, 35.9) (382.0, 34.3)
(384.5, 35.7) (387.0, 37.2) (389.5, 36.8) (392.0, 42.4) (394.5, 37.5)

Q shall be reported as 0.7 mm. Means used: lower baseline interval 48.6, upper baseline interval 39.6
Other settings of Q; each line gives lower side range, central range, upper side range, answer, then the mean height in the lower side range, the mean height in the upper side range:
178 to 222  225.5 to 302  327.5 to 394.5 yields 2.05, 48.6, 38.8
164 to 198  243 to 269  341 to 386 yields 1.21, 50.3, 38.3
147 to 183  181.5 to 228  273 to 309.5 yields 1.27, 52.8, 42.7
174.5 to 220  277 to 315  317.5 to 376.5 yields 0.43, 48.8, 39.8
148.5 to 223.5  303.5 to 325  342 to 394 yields 0.02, 50.5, 38.3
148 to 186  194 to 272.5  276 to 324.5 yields 3.14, 52.5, 42.2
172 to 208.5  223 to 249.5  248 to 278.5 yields 0.58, 49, 43.6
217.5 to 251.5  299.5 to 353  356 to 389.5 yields -1.31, 45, 37.6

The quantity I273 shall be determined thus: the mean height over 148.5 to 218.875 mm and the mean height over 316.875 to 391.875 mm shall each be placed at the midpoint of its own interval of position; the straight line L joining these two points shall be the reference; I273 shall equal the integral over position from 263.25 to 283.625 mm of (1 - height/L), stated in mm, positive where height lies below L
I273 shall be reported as 0.0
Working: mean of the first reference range 50.7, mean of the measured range 44.5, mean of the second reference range 39.1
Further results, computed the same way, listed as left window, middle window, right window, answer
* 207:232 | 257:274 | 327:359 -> 0.30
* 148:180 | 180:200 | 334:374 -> 1.00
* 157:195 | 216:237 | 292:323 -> 0.68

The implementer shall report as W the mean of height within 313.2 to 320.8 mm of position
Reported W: 42.3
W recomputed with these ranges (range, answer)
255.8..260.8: 43.1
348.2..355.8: 40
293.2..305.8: 41.3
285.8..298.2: 41.9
